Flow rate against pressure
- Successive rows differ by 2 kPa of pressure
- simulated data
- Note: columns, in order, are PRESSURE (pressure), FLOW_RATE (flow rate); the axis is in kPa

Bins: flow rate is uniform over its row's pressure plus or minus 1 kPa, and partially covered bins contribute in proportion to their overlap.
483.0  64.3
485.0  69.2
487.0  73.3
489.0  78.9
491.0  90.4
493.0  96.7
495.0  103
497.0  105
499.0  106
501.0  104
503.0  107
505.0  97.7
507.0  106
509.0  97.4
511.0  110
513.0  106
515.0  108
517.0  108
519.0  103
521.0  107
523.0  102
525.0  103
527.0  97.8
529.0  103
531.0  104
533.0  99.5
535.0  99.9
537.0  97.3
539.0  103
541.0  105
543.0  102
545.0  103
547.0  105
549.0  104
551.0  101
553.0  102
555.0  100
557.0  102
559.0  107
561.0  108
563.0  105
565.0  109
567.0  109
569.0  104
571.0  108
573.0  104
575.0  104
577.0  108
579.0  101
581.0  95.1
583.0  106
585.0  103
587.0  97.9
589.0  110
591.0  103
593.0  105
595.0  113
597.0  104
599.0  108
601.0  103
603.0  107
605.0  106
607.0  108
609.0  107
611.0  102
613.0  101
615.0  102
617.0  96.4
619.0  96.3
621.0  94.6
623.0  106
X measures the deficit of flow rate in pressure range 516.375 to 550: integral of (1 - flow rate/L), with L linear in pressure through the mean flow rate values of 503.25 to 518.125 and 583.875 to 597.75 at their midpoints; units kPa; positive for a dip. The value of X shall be 0.7 kPa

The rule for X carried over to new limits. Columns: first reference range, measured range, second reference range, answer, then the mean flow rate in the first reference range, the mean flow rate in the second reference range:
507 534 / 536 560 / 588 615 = 0.4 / 104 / 106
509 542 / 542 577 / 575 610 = -0.2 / 103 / 105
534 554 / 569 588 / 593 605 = 0.4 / 102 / 107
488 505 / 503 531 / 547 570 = -0.9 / 98.8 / 105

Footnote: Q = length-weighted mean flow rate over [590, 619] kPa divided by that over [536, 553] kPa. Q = 1.0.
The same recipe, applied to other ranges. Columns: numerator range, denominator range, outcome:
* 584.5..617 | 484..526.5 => 1.06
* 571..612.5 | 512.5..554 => 1.02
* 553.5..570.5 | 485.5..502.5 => 1.12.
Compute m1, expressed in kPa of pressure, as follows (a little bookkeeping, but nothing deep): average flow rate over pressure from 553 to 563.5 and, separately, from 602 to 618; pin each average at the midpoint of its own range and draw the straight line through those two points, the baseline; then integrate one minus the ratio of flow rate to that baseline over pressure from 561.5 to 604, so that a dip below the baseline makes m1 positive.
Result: -0.5 kPa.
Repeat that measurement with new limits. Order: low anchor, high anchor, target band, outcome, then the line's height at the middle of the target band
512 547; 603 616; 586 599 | -0.18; 104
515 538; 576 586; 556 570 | -0.51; 103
